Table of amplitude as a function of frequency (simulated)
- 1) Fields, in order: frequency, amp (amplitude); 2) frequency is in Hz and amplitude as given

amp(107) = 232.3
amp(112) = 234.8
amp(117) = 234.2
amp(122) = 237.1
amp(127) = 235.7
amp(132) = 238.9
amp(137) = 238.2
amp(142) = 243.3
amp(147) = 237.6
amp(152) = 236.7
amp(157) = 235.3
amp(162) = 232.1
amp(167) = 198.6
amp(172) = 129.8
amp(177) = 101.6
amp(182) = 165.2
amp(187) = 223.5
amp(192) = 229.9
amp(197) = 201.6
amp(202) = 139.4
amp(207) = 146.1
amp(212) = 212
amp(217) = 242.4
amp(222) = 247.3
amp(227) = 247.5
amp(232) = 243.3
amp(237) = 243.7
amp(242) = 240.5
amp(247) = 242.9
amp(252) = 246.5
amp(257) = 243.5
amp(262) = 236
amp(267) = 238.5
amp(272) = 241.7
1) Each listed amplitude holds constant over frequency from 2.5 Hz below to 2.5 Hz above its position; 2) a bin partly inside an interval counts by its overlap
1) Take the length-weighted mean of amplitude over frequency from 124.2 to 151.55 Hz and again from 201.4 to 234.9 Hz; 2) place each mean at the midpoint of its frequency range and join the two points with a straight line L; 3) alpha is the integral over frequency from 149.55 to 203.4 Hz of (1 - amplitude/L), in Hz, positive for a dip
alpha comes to 8.6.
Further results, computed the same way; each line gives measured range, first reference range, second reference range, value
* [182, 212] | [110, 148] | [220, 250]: 6.6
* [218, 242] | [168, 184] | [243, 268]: -4.3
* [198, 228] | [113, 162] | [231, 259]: 4.7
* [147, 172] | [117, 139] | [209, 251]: 2.1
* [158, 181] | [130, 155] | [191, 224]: 5.5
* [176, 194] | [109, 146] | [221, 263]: 4.1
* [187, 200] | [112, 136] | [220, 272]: 1.4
